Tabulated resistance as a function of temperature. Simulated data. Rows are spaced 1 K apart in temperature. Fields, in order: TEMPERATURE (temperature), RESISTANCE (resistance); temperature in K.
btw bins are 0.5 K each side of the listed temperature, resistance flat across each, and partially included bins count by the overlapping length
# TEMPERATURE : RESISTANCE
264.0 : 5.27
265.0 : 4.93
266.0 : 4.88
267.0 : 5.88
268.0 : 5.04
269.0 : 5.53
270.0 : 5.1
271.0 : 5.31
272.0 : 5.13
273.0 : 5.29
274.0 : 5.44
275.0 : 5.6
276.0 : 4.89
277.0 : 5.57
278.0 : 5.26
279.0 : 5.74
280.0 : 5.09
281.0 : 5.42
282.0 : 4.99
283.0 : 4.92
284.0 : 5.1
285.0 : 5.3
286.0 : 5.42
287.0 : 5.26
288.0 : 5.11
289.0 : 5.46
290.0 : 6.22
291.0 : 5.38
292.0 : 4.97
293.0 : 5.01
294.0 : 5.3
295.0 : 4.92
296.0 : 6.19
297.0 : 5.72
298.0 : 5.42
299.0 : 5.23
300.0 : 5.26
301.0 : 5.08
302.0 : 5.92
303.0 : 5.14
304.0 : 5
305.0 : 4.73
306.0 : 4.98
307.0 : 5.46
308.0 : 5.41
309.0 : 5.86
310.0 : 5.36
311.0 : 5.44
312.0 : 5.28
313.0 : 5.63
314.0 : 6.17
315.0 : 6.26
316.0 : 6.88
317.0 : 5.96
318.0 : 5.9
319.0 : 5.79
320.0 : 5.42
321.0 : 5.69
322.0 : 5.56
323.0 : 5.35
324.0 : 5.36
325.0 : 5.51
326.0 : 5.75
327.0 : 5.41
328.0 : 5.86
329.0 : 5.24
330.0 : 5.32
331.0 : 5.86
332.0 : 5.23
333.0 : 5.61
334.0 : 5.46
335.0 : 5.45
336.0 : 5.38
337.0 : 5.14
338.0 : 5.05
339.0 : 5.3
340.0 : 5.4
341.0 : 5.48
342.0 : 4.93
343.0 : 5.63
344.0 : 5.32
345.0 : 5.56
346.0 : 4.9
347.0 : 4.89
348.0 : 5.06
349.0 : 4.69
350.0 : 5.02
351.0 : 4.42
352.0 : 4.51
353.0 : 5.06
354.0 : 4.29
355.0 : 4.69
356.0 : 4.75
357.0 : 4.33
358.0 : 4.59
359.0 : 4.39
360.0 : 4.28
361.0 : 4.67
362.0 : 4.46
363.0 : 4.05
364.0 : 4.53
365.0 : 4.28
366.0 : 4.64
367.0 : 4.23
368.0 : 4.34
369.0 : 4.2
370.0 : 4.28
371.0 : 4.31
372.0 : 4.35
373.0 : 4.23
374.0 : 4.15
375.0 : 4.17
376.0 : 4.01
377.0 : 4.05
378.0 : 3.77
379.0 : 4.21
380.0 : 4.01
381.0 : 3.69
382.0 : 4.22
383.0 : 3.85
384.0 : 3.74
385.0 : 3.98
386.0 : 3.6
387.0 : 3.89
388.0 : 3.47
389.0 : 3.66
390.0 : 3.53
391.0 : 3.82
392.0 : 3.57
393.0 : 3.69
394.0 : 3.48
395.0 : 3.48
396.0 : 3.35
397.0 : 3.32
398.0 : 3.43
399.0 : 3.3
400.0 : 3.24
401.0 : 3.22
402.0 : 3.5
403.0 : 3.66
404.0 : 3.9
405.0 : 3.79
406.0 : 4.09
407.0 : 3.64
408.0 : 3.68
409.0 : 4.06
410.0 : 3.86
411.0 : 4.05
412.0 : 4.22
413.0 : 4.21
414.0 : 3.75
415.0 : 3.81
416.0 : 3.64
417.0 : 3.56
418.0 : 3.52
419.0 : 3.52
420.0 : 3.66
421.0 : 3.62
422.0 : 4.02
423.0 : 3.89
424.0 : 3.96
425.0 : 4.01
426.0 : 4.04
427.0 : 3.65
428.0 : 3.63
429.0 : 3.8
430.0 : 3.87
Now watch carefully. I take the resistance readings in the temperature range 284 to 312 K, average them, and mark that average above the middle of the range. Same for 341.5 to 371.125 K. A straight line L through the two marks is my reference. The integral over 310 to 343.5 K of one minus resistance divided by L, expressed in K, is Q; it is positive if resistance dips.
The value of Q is -3.7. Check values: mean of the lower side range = 5.35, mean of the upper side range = 4.65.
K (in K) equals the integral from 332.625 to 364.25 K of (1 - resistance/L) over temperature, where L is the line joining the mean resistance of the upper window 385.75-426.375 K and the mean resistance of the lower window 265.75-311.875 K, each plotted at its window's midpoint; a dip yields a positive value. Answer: -2.89 K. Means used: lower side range 5.32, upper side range 3.7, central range 4.92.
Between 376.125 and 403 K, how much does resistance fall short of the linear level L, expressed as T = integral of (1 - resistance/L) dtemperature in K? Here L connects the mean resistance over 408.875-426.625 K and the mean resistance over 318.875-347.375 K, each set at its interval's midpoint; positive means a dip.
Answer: 4.37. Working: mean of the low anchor 5.41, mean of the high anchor 3.85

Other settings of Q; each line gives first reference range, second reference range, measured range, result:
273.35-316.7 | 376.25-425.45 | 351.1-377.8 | -0.3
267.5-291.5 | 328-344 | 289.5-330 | -1.3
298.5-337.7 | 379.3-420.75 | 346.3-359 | 0.2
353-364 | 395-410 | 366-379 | 0.0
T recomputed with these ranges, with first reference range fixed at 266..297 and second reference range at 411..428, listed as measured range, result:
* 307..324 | -2.7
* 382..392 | 1.0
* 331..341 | -1.3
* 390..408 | 2.1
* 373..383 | 0.6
